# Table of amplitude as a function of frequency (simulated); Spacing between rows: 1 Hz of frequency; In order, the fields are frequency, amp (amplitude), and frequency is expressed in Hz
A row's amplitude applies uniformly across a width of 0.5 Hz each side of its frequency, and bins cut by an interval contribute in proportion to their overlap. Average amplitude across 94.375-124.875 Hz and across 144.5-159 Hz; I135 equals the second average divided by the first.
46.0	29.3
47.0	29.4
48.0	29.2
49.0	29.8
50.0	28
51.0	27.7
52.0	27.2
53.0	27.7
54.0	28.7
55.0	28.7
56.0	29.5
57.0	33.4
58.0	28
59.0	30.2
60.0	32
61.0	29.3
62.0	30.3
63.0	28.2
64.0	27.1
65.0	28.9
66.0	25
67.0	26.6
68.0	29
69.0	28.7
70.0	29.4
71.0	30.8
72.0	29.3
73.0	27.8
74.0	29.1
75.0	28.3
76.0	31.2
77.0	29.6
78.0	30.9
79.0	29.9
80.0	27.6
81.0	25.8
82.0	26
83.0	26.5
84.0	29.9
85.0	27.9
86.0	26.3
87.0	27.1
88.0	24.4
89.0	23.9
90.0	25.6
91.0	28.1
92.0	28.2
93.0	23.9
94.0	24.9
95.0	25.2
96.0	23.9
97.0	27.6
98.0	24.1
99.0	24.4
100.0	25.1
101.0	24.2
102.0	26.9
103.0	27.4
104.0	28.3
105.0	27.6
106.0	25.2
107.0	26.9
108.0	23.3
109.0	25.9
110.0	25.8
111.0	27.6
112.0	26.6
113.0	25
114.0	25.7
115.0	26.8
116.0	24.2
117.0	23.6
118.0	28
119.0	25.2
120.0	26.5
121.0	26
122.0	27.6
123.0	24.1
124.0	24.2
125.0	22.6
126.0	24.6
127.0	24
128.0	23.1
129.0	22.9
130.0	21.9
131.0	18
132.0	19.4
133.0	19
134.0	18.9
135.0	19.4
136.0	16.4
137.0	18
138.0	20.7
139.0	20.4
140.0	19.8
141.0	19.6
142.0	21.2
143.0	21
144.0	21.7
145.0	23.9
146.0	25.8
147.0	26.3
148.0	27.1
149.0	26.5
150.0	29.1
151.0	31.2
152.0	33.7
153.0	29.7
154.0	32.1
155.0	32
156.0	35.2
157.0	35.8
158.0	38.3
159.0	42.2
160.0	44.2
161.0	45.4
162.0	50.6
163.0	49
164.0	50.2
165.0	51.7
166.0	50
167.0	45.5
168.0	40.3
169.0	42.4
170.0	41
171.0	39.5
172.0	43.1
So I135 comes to 1.20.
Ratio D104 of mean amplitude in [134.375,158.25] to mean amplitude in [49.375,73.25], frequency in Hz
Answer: 0.9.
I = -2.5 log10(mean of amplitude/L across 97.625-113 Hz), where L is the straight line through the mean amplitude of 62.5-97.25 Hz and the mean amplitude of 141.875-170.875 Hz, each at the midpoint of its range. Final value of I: 0.172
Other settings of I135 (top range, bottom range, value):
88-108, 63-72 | 0.91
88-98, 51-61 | 0.87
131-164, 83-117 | 1.11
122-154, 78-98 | 0.88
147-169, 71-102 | 1.44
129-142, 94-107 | 0.76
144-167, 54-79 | 1.26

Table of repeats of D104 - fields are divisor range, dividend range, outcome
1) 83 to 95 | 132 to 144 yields 0.74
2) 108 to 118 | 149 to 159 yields 1.29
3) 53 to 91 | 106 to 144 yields 0.81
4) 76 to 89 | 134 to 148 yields 0.77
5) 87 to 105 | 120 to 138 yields 0.85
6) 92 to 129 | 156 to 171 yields 1.74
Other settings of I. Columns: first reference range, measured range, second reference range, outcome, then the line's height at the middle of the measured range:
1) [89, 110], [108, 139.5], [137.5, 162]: 0.18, 27.7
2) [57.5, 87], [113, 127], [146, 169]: 0.32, 34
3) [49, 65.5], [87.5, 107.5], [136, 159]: 0.09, 28.1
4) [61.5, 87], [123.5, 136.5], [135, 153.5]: 0.18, 24.8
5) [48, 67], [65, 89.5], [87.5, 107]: -0.03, 27.3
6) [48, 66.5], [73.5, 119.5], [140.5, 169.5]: 0.18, 31.4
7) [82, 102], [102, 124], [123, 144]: -0.12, 23.3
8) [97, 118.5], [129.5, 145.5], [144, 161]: 0.45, 30.1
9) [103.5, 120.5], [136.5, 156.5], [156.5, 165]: 0.47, 39.4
